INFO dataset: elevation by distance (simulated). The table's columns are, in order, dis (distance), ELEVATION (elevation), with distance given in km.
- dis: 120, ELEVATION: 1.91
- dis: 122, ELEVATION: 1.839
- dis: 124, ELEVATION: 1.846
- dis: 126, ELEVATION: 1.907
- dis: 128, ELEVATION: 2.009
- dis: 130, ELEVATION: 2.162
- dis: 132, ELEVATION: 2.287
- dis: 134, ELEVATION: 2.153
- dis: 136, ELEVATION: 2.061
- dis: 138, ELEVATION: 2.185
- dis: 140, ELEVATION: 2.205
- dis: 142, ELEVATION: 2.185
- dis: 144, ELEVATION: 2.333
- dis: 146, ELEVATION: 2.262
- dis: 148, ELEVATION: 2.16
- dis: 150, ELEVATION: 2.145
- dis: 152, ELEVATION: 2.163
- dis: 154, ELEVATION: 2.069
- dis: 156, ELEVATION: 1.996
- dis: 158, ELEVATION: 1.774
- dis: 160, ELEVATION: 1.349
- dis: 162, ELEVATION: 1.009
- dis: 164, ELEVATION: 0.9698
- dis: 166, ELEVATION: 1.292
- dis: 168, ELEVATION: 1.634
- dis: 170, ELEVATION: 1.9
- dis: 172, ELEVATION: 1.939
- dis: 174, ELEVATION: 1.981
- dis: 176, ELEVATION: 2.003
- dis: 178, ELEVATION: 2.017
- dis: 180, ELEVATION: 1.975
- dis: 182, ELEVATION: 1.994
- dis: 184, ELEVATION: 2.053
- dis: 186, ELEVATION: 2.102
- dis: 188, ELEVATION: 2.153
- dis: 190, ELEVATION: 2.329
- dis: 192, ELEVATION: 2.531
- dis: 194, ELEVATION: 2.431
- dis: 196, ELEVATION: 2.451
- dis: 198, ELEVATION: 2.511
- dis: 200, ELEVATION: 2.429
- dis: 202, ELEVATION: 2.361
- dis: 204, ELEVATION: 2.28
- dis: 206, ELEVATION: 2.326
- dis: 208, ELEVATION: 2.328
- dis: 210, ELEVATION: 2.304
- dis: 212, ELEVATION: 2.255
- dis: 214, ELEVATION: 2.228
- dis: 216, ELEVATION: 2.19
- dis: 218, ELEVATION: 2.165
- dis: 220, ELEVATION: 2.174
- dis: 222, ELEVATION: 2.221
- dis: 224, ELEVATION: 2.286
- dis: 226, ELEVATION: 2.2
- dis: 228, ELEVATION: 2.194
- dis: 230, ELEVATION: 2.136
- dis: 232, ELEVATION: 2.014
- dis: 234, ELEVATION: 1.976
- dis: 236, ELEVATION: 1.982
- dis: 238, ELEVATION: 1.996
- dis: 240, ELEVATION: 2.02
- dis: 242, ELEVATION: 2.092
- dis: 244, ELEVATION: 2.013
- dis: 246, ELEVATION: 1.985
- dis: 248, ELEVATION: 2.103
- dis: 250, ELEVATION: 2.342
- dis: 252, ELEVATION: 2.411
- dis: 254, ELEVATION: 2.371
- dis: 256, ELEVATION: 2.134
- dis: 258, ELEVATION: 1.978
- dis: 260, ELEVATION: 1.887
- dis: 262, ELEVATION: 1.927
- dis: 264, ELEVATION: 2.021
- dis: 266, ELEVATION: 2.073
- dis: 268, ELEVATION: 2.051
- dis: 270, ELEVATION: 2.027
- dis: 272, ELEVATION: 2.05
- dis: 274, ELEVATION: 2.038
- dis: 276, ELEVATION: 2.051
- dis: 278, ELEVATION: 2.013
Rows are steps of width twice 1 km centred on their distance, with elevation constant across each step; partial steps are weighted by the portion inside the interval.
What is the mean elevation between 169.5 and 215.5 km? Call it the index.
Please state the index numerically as 2.22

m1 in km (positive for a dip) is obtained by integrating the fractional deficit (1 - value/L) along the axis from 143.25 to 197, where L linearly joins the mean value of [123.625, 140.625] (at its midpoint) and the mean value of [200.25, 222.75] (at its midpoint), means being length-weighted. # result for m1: 5.3 km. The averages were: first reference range 2.1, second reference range 2.26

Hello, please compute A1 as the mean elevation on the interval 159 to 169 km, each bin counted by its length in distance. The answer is 1.25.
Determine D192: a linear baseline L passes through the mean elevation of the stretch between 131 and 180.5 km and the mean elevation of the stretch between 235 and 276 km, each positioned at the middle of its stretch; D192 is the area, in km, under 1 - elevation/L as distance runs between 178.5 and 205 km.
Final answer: -4.0 km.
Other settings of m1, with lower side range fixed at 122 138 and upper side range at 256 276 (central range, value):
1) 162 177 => 3.0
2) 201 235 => -3.1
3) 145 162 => 1.0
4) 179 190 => -0.2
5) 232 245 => 0.1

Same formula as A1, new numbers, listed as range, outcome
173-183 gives 1.99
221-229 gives 2.23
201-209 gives 2.32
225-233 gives 2.14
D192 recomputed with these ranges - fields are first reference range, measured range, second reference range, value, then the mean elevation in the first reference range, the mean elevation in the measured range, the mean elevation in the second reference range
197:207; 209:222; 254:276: 0.5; 2.38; 2.22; 2.04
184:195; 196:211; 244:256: -0.7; 2.29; 2.37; 2.21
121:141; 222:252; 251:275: -0.5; 2.07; 2.11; 2.08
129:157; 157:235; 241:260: 3.4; 2.17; 2.06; 2.14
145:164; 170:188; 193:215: 0.7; 1.83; 2.01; 2.35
